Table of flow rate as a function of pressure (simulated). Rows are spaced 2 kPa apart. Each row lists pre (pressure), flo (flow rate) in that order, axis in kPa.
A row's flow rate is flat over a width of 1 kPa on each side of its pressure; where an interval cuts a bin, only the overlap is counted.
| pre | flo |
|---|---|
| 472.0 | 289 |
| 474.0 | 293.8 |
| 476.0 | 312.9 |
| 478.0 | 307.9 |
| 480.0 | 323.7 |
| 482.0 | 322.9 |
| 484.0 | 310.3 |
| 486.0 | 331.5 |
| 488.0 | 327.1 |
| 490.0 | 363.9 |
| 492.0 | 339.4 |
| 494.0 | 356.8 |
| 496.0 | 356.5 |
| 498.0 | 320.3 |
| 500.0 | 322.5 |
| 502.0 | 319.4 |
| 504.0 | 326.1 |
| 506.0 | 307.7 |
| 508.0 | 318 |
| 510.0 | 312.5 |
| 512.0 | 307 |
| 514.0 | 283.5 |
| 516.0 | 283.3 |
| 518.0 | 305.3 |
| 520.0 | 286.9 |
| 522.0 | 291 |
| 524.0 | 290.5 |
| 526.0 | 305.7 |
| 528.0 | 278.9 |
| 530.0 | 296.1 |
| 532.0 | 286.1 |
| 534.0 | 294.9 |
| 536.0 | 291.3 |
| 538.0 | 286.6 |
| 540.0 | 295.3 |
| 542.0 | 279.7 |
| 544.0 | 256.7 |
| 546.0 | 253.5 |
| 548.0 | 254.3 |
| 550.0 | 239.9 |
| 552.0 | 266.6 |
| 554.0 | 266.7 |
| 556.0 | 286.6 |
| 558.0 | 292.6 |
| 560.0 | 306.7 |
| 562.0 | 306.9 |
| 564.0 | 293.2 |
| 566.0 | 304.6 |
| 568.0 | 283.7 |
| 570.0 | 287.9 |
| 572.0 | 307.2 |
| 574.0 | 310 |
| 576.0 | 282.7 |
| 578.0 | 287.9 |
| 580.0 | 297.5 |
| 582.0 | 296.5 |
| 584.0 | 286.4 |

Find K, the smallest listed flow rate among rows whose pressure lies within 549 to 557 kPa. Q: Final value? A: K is 239.9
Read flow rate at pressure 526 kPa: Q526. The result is 305.7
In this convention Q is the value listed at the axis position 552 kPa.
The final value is 266.6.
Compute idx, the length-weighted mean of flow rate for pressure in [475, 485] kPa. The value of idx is 316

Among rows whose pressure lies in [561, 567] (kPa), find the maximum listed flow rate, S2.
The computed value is 306.9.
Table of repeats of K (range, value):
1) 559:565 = 293.2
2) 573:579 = 282.7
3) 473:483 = 293.8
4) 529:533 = 286.1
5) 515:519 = 283.3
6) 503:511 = 307.7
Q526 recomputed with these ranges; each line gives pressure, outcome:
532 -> 286.1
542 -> 279.7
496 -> 356.5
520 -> 286.9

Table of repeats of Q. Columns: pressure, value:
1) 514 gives 283.5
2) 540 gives 295.3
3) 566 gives 304.6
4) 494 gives 356.8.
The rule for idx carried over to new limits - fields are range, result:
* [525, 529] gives 292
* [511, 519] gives 295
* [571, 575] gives 309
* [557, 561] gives 300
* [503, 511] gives 316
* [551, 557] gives 273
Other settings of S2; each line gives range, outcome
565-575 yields 310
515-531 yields 305.7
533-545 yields 295.3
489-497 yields 363.9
